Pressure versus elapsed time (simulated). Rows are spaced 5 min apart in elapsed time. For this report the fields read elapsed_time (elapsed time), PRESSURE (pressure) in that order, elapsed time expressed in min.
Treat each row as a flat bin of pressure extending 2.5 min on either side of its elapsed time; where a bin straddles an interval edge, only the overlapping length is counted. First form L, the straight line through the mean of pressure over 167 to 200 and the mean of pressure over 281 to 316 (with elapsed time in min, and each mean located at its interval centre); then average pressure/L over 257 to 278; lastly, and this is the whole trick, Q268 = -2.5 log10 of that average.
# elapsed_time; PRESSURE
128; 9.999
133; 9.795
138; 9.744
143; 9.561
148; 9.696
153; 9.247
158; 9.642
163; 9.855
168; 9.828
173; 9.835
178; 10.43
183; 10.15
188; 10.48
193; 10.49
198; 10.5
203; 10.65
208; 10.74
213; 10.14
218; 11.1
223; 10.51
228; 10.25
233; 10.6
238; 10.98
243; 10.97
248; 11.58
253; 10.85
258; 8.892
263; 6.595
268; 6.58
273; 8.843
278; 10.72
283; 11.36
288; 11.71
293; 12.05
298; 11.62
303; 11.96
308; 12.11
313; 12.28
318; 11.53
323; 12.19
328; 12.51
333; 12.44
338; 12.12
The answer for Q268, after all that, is 0.39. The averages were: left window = 10.3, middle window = 8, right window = 11.9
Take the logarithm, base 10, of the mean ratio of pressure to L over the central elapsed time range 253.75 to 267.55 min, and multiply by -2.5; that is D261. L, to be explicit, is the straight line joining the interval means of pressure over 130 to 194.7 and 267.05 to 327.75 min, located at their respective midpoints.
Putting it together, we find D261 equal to 0.338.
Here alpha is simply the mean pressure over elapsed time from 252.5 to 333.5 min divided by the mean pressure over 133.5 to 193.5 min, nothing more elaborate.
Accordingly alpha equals 1.09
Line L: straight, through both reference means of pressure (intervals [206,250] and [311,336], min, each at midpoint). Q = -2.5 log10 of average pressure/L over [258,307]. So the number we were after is 0.145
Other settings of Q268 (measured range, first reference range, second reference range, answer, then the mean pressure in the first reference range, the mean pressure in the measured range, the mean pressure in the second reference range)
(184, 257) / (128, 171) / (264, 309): -0.052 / 9.69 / 10.7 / 10.6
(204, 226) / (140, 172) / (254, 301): -0.091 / 9.65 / 10.6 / 9.87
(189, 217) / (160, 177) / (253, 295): -0.078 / 9.89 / 10.5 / 9.64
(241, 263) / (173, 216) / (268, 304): 0.059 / 10.4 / 10.1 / 10.8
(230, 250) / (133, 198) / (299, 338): 0.000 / 9.93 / 11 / 12.1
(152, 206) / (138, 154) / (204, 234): -0.012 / 9.56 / 10.1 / 10.6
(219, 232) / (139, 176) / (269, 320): -0.002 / 9.68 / 10.5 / 11.3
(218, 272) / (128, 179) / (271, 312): 0.103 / 9.76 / 9.82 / 11.4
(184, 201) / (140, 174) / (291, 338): -0.027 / 9.66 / 10.5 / 12.1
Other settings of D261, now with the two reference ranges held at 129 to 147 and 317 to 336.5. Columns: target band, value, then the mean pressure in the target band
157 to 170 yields 0.03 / 9.79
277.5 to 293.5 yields 0.02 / 11.5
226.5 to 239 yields 0.04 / 10.6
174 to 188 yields 0.00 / 10.3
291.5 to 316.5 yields -0.01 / 12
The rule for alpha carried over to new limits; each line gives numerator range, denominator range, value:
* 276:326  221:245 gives 1.10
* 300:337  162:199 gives 1.19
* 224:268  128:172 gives 1.02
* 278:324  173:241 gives 1.12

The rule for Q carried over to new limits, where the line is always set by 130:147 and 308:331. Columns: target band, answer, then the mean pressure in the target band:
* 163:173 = 0.03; 9.84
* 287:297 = -0.01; 11.9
